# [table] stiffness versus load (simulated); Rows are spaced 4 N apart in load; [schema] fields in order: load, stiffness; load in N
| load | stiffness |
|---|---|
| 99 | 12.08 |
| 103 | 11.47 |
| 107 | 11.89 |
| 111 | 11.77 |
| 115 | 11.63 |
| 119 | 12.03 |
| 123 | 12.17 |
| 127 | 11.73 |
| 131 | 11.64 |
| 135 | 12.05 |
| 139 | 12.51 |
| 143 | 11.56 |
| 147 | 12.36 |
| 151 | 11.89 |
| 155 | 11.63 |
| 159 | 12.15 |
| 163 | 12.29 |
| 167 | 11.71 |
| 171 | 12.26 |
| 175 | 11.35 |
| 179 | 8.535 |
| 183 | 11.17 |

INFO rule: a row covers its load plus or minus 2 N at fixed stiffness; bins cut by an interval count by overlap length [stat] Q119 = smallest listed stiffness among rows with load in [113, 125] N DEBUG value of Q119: 11.63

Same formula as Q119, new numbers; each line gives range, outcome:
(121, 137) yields 11.64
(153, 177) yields 11.35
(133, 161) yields 11.56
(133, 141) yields 12.05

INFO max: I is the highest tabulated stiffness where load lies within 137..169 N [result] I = 12.51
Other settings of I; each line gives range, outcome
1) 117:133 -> 12.17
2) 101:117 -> 11.89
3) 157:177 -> 12.29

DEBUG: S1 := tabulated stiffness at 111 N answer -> 11.77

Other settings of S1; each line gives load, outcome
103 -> 11.47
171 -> 12.26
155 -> 11.63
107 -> 11.89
